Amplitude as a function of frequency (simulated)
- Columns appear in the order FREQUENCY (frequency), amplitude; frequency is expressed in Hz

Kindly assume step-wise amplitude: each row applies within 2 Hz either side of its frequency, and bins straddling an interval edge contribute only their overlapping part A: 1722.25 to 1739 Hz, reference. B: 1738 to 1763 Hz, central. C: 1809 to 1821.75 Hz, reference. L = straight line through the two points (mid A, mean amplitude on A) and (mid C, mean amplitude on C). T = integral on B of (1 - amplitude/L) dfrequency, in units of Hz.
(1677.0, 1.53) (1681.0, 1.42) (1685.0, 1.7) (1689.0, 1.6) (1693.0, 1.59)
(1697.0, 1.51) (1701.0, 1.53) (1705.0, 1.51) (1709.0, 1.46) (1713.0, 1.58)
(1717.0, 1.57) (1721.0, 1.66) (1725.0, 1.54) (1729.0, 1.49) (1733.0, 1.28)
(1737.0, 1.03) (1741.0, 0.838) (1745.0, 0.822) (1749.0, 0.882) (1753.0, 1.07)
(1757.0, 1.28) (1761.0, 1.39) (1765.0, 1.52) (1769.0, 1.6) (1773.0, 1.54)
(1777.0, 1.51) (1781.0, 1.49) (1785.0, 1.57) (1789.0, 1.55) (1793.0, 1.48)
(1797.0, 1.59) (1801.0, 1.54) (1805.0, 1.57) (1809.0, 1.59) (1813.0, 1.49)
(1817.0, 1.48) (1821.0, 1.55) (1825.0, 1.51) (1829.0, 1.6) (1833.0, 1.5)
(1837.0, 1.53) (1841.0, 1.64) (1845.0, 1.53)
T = 6.2 Hz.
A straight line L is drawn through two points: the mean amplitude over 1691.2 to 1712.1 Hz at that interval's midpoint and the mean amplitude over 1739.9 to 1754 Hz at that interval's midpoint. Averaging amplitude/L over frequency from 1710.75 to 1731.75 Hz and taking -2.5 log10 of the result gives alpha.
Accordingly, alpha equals -0.24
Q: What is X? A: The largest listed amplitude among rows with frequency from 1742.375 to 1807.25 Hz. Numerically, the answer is 1.6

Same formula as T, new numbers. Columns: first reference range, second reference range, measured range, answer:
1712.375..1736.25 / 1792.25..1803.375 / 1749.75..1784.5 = 2.5 Hz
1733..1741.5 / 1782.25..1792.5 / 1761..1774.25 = -1.9 Hz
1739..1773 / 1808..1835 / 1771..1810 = -4.9 Hz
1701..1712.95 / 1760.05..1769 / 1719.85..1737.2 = 0.9 Hz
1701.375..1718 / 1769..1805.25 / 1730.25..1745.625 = 5.0 Hz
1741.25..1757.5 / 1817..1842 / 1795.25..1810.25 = -2.4 Hz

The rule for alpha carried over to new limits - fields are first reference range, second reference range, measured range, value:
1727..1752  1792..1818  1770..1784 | -0.15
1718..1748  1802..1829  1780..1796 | -0.07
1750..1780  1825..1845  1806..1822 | -0.01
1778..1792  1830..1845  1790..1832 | 0.00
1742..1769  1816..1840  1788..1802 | -0.12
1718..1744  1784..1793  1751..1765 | 0.10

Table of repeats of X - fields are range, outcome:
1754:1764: 1.39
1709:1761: 1.66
